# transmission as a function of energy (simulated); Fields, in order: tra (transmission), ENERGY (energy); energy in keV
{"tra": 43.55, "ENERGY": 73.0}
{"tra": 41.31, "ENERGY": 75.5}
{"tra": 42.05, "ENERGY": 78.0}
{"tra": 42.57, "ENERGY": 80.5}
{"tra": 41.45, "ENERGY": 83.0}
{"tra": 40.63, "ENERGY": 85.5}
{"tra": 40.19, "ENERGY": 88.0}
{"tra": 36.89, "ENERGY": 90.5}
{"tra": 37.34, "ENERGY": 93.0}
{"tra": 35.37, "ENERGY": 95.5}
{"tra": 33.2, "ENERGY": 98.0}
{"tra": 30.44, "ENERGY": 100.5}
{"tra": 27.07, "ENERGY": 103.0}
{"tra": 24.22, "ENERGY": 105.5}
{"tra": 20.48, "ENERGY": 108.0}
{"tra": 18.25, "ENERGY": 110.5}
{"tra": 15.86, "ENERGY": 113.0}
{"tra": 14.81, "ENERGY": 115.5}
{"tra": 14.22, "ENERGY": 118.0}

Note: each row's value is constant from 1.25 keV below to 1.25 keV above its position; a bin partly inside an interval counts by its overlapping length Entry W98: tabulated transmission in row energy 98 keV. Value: 33.2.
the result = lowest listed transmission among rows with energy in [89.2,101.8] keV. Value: 30.44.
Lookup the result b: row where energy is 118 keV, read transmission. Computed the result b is 14.22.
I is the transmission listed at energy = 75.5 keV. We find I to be 41.31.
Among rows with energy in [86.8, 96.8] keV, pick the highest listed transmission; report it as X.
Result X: 40.19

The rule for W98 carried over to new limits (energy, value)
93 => 37.34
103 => 27.07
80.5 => 42.57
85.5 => 40.63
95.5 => 35.37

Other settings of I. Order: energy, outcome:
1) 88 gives 40.19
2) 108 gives 20.48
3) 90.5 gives 36.89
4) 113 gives 15.86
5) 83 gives 41.45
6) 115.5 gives 14.81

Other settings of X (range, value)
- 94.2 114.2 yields 35.37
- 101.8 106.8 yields 27.07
